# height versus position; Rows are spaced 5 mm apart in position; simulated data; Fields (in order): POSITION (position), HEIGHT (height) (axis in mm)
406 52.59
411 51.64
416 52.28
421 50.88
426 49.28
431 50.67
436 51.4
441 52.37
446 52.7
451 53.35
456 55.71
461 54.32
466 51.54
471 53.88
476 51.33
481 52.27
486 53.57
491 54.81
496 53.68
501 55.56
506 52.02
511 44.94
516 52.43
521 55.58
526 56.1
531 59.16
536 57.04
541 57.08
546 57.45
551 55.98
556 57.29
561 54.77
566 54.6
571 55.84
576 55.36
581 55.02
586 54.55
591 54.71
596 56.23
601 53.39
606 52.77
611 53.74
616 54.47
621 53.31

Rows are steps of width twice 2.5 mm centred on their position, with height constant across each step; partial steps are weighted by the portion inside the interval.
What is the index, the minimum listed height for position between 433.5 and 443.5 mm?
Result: 51.4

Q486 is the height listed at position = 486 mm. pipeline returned 53.57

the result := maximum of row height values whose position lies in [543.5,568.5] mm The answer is 57.45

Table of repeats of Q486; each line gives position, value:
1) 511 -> 44.94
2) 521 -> 55.58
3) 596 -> 56.23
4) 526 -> 56.1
